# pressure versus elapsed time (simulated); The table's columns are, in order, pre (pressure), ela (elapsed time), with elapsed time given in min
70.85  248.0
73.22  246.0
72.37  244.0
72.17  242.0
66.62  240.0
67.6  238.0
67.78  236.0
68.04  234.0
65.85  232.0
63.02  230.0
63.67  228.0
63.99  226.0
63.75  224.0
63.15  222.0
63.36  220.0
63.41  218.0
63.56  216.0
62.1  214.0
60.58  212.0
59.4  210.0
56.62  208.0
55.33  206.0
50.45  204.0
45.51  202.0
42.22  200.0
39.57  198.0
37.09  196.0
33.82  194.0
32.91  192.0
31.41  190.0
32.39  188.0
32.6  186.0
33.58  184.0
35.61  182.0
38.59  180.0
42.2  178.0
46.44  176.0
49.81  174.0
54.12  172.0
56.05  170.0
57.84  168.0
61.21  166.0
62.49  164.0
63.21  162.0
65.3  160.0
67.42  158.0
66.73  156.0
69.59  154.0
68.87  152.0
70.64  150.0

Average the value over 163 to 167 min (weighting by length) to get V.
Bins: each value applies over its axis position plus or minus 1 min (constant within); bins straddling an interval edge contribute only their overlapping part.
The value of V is 61.9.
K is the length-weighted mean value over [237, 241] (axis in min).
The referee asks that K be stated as 67.1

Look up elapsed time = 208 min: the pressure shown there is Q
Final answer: 56.62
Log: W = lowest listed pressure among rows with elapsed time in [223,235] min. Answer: 63.02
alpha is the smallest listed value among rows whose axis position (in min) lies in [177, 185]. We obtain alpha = 33.58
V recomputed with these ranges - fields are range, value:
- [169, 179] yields 49.7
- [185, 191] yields 32.1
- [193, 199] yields 36.8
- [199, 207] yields 48.4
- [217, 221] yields 63.4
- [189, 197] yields 33.8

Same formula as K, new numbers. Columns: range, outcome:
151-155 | 69.2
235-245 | 69.3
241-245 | 72.3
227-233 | 64.2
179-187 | 35.1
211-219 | 62.4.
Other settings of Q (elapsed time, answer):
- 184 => 33.58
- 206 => 55.33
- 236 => 67.78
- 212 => 60.58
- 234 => 68.04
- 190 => 31.41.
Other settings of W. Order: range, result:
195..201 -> 37.09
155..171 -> 56.05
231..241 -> 65.85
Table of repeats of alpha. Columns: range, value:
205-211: 55.33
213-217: 62.1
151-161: 65.3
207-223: 56.62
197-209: 39.57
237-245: 66.62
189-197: 31.41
